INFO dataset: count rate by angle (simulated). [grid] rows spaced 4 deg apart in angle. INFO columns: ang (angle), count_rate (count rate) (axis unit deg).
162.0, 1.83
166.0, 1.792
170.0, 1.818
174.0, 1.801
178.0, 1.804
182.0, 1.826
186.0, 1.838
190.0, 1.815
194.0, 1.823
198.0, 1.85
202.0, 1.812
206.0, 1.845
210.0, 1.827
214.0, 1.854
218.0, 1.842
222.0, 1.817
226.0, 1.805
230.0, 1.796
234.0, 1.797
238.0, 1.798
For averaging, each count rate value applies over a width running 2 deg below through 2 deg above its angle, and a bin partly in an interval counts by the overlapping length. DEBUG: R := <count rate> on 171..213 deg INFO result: 1.82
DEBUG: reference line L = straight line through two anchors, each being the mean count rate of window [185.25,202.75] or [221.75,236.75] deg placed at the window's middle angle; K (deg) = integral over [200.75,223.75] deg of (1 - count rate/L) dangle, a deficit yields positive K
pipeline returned -0.24 deg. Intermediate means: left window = 1.83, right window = 1.8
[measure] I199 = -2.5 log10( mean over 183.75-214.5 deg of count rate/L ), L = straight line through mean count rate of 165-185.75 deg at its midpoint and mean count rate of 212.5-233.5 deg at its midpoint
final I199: -0.01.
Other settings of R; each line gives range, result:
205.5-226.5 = 1.83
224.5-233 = 1.8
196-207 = 1.83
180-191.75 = 1.83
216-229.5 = 1.82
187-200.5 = 1.83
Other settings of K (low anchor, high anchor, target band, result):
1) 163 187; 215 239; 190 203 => -0.11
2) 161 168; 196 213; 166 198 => 0.03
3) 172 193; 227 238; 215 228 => -0.16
